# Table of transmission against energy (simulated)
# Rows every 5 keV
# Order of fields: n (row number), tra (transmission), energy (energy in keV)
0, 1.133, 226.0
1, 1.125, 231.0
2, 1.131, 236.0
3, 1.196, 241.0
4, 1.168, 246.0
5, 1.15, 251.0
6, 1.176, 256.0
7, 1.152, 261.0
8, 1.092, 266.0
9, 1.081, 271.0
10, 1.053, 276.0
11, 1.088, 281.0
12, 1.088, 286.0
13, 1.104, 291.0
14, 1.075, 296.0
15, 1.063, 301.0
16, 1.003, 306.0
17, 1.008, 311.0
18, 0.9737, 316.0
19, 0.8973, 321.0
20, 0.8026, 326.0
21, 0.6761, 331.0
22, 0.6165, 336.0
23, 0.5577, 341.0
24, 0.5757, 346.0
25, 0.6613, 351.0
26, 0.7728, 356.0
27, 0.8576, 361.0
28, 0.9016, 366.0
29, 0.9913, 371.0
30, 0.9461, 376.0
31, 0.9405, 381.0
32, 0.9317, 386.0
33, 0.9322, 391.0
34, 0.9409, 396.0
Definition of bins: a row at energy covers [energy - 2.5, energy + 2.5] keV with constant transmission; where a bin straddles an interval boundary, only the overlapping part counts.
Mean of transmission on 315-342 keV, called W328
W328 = 0.753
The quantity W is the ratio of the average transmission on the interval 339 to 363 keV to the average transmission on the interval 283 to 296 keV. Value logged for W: 0.6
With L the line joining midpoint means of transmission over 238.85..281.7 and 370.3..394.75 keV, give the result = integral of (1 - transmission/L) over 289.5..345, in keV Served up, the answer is 9.1 keV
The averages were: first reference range 1.13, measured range 0.876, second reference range 0.945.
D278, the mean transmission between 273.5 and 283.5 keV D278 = 1.07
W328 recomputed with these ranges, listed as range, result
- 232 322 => 1.09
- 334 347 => 0.583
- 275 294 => 1.09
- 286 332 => 0.972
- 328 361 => 0.662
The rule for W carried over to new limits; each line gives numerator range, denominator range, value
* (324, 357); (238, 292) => 0.59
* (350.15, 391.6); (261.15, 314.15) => 0.83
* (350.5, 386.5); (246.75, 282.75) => 0.79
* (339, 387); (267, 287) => 0.75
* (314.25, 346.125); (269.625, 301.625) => 0.68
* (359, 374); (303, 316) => 0.92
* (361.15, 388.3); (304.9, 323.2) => 0.96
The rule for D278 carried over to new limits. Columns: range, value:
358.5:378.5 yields 0.924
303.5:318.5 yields 0.995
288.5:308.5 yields 1.06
